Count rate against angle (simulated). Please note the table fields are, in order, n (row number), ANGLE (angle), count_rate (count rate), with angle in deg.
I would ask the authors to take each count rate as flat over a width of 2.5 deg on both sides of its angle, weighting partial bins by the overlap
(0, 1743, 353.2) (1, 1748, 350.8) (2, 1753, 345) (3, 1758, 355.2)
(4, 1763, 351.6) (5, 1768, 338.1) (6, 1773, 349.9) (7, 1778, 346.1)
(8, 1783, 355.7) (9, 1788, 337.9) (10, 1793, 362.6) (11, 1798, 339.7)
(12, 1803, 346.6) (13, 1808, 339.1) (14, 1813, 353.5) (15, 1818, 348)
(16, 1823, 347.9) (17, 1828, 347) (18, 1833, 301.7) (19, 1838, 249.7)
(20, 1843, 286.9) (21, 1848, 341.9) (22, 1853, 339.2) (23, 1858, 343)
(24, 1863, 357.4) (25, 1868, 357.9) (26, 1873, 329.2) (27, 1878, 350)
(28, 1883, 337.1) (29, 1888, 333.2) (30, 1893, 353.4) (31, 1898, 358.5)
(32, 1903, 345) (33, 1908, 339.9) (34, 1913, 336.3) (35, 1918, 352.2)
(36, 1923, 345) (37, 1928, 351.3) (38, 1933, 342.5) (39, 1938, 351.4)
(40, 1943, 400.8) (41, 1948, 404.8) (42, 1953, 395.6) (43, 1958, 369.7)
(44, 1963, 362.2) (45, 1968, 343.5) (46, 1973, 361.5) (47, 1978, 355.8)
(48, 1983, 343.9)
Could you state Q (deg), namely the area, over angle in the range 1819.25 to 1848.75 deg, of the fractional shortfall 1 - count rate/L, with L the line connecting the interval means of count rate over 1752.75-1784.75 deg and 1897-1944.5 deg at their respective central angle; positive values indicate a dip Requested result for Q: 3.2 deg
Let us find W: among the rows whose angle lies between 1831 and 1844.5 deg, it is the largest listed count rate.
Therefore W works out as 301.7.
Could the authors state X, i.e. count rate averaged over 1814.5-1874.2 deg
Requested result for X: 330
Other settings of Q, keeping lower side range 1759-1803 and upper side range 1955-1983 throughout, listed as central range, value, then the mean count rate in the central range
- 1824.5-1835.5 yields 0.8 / 326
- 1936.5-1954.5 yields -1.7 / 390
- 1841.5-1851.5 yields 0.9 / 320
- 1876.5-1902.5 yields 0.5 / 346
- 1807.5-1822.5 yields 0.1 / 348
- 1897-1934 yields 0.9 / 346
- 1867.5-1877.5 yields 0.3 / 342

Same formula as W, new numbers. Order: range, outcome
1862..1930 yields 358.5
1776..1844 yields 362.6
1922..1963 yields 404.8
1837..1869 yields 357.9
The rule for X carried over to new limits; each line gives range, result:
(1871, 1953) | 353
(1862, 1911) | 346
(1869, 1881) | 342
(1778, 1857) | 334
